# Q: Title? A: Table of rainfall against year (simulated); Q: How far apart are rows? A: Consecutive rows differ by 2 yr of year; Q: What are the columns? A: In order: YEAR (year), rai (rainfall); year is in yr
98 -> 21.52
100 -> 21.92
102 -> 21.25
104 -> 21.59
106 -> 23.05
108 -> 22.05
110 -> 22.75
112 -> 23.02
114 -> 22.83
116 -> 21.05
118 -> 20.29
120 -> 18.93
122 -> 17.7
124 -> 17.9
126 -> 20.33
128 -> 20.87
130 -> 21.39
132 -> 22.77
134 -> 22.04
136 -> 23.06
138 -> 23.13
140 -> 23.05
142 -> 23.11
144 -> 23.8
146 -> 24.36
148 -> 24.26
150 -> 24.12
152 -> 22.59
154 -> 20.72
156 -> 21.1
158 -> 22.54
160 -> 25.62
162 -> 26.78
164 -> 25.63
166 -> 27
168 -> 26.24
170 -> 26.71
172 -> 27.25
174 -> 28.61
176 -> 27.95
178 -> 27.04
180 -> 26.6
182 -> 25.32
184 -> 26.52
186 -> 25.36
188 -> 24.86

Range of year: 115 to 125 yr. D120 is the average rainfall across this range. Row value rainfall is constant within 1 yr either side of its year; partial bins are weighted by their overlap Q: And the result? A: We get 19.2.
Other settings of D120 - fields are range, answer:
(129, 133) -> 22.1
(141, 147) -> 23.8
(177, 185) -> 26.4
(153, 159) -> 21.5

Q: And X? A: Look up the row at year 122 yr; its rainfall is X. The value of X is 17.7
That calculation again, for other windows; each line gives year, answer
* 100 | 21.92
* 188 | 24.86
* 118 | 20.29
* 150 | 24.12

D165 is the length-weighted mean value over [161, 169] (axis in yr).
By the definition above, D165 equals 26.4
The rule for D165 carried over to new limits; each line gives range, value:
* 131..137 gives 22.6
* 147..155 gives 22.9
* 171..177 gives 27.9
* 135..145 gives 23.2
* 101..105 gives 21.4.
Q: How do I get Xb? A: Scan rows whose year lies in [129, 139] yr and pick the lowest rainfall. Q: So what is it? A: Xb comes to 21.39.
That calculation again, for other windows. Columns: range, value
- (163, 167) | 25.63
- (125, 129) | 20.33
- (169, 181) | 26.6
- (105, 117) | 21.05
